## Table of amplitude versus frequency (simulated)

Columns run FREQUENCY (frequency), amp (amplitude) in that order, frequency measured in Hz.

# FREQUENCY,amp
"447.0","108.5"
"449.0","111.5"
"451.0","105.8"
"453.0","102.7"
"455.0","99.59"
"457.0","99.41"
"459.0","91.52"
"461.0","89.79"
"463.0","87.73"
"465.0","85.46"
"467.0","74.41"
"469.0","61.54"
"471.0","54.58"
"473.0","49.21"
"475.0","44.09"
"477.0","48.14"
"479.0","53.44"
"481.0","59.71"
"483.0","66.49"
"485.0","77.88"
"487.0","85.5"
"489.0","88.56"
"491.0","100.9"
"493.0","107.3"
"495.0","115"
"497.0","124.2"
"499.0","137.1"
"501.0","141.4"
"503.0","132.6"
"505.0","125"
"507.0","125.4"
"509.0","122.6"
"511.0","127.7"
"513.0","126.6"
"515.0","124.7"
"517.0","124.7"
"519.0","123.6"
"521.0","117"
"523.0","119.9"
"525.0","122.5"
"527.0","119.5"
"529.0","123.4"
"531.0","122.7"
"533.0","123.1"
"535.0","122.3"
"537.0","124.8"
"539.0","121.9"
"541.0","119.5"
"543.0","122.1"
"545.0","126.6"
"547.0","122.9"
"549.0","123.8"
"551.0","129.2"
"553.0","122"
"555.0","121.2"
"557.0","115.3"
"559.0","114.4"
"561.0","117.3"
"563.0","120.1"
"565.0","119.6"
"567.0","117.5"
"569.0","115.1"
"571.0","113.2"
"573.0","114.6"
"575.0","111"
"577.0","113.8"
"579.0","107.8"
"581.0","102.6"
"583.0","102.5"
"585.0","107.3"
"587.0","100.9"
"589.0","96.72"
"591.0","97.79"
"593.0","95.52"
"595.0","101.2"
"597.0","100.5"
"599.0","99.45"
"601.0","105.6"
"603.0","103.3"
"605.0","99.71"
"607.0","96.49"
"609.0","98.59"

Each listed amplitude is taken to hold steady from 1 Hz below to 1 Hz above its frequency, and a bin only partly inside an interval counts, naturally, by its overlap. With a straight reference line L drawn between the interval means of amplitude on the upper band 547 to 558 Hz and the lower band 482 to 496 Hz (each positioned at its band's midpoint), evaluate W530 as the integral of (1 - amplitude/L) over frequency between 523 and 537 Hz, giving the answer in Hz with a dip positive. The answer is -1.4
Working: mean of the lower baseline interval 91.7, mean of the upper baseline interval 122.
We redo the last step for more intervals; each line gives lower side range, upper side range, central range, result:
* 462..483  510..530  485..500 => -3.1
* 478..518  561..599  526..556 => -4.2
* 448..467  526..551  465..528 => 5.9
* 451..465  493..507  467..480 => 6.5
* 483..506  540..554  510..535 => -1.2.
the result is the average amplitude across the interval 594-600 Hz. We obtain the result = 100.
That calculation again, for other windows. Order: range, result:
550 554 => 126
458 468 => 85.8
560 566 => 119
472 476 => 46.7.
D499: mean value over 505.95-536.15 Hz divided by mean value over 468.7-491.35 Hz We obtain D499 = 1.89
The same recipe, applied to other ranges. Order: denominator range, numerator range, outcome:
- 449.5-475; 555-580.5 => 1.39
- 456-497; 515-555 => 1.57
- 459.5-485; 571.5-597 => 1.59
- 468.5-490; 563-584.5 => 1.79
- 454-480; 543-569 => 1.67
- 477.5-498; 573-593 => 1.20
